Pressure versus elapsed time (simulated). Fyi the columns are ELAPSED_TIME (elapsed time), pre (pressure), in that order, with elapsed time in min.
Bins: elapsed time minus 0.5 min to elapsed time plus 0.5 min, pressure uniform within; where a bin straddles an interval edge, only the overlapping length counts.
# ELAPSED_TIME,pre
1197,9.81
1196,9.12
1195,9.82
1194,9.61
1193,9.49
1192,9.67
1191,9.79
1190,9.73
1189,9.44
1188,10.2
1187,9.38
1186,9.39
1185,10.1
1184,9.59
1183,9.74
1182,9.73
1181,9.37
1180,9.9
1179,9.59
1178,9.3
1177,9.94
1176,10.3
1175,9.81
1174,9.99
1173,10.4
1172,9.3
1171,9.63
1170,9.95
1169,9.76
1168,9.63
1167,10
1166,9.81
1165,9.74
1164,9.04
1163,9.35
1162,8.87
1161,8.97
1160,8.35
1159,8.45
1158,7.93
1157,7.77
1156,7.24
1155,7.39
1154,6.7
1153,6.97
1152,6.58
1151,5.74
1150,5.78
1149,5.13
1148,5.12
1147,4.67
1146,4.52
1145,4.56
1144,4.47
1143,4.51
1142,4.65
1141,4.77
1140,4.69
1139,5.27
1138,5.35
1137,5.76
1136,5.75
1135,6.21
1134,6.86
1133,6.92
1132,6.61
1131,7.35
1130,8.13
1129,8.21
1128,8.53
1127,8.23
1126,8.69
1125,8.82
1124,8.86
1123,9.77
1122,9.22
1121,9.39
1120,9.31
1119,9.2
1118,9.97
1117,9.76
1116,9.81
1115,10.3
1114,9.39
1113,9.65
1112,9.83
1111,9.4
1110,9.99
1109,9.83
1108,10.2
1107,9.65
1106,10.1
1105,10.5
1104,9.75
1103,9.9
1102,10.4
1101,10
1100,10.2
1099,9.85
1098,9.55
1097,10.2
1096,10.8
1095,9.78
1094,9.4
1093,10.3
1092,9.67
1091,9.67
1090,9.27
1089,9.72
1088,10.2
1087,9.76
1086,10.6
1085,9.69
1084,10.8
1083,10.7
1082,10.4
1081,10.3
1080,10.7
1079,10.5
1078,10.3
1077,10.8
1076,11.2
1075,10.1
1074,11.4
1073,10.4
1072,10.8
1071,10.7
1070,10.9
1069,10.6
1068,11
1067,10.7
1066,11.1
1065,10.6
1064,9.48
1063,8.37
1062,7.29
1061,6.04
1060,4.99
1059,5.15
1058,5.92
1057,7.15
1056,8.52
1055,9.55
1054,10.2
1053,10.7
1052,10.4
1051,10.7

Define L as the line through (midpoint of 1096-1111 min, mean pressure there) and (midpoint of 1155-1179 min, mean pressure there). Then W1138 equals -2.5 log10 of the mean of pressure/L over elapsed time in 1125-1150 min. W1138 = 0.50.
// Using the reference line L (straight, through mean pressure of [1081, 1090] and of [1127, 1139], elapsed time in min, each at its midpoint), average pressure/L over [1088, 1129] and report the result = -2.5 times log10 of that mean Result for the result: -0.14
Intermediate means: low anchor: 10.2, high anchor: 6.87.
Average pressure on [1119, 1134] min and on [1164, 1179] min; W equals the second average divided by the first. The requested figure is 1.2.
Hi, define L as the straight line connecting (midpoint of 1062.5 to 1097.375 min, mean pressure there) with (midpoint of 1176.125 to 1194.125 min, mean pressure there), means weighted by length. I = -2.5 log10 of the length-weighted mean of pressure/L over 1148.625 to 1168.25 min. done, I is 0.228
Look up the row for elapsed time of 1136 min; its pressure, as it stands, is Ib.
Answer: 5.75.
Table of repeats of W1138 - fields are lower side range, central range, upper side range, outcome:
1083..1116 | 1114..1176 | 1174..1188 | 0.254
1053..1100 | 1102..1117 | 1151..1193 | -0.043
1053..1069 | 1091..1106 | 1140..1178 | -0.214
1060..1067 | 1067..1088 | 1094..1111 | -0.158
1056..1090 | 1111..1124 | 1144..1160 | -0.231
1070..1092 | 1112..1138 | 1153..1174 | 0.146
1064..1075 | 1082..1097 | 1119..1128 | 0.005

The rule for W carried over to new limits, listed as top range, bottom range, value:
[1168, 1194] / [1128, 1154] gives 1.66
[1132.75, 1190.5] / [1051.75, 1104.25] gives 0.81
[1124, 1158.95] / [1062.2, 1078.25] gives 0.61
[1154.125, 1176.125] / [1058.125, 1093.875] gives 0.93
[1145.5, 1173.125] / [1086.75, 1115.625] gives 0.80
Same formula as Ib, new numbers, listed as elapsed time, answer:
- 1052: 10.4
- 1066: 11.1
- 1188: 10.2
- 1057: 7.15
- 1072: 10.8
